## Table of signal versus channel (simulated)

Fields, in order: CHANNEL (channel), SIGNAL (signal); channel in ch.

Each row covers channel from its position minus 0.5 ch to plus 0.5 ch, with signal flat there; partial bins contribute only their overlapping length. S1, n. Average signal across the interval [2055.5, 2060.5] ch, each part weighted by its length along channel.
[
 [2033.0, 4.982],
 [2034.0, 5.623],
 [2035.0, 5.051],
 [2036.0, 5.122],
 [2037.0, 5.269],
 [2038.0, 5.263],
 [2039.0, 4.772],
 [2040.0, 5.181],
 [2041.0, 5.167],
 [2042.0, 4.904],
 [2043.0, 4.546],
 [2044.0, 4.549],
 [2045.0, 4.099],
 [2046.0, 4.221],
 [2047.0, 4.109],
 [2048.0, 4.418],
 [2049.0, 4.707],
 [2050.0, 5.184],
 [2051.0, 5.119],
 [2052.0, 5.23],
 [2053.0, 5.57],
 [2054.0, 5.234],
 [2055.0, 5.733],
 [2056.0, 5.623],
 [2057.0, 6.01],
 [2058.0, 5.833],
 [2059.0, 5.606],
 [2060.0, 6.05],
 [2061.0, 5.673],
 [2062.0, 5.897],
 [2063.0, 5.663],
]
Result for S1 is 5.82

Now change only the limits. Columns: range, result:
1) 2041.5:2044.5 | 4.67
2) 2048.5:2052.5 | 5.06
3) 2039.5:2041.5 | 5.17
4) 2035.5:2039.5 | 5.11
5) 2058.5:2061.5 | 5.78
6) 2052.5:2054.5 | 5.4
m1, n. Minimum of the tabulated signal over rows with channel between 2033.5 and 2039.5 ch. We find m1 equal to 4.772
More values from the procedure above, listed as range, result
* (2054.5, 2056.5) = 5.623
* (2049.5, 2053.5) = 5.119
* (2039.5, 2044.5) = 4.546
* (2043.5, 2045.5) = 4.099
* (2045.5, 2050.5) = 4.109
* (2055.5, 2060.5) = 5.606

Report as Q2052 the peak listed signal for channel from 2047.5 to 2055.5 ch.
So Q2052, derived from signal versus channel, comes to 5.733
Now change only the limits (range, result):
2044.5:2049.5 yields 4.707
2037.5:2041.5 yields 5.263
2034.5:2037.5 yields 5.269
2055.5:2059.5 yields 6.01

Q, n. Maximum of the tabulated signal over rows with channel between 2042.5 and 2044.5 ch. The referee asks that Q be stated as 4.549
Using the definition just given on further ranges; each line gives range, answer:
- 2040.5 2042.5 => 5.167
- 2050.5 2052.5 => 5.23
